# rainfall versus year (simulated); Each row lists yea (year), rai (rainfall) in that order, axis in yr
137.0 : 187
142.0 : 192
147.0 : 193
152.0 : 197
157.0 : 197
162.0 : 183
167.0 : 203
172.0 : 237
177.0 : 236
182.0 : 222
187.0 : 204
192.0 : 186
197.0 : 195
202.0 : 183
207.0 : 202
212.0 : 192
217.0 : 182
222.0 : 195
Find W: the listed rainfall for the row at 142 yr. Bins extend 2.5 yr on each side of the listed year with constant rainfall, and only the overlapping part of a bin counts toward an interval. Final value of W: 192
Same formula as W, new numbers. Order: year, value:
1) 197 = 195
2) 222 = 195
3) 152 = 197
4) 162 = 183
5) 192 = 186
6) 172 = 237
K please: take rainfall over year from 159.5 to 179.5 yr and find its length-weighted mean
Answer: 215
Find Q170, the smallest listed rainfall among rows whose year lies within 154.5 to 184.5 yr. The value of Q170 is 183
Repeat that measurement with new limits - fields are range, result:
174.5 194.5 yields 186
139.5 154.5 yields 192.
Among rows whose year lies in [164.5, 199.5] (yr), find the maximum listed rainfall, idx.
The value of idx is 237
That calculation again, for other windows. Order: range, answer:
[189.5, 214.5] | 202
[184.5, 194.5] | 204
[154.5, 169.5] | 203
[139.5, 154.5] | 197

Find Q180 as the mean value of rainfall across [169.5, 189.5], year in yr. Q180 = 225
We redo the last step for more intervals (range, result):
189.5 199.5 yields 190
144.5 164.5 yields 192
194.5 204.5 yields 189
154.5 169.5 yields 194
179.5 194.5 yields 204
